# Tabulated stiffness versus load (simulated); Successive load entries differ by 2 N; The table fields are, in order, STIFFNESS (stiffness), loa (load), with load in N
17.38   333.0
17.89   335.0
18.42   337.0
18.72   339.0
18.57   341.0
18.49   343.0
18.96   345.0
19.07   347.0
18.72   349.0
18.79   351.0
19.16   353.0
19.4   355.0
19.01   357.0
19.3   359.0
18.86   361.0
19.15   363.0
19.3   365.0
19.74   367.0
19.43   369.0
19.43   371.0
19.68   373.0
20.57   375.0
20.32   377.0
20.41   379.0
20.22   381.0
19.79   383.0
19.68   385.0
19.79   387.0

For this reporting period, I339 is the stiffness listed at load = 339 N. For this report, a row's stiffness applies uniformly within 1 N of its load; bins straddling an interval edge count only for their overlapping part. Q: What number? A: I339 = 18.72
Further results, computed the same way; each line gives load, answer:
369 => 19.43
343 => 18.49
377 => 20.32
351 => 18.79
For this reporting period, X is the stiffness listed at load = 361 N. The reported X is 18.86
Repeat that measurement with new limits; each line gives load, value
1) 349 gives 18.72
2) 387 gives 19.79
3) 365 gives 19.3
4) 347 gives 19.07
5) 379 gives 20.41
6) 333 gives 17.38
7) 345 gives 18.96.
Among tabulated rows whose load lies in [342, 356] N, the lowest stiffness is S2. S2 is 18.49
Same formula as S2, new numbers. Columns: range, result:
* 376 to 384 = 19.79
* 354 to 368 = 18.86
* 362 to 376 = 19.15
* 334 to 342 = 17.89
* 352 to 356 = 19.16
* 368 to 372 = 19.43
